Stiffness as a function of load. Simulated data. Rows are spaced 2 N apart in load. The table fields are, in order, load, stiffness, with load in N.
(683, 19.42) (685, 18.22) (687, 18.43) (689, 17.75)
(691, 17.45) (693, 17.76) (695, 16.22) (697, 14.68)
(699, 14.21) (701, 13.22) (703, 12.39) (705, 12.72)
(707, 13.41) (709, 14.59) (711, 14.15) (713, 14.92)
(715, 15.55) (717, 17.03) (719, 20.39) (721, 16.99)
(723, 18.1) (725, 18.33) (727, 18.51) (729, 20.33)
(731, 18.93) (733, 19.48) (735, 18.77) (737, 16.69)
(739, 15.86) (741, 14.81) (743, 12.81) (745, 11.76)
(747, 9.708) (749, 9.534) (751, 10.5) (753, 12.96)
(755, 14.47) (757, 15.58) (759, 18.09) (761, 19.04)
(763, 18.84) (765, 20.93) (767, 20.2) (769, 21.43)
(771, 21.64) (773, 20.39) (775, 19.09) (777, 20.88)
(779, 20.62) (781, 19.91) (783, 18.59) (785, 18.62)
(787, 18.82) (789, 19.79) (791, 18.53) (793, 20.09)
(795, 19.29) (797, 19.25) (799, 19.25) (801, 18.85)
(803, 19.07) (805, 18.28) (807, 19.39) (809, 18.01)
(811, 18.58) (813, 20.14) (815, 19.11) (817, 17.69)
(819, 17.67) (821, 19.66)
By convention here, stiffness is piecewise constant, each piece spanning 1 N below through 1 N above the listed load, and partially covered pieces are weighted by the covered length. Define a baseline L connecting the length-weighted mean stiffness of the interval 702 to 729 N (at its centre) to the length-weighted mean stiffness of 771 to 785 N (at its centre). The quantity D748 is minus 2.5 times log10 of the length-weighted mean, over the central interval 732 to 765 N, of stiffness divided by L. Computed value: 0.20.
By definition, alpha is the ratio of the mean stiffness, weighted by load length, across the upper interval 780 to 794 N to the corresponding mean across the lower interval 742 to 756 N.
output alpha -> 1.6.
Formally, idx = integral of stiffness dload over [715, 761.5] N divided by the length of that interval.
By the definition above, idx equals 16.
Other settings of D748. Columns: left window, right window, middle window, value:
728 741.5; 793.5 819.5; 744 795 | 0.05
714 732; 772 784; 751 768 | 0.14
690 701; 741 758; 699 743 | -0.16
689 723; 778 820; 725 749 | 0.04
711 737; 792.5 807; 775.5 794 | -0.04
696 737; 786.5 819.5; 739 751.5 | 0.40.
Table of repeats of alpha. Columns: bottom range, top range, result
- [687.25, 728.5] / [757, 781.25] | 1.24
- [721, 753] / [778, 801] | 1.24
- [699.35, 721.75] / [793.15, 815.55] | 1.27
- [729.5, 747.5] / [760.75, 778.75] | 1.29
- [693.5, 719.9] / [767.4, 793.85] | 1.33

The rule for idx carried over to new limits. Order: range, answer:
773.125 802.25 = 19.4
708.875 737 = 17.6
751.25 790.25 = 18.8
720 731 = 18.5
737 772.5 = 15.9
